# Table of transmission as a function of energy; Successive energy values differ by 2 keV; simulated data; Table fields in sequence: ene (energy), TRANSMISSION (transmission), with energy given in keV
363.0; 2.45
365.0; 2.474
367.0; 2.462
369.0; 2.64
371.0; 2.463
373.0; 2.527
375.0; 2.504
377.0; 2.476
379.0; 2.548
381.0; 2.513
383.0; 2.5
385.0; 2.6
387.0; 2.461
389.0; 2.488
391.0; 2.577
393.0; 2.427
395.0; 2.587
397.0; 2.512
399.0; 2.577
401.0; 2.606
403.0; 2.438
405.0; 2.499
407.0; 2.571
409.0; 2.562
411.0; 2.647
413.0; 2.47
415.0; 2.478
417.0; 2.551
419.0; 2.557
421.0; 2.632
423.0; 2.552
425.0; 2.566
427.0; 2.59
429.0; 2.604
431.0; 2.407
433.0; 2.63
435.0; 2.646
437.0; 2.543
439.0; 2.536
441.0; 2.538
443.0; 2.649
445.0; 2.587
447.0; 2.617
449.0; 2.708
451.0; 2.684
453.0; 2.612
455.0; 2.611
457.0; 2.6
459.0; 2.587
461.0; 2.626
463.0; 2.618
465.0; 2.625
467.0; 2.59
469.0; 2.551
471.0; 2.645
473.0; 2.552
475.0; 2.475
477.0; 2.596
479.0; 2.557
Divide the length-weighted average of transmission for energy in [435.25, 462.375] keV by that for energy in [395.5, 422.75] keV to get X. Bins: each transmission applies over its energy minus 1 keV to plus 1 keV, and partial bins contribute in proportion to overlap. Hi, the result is 1.02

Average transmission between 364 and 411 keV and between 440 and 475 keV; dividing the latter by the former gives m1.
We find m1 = 1.03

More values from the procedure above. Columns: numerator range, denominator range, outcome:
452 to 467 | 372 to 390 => 1.04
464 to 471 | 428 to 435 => 1.01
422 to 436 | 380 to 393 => 1.02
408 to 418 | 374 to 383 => 1.01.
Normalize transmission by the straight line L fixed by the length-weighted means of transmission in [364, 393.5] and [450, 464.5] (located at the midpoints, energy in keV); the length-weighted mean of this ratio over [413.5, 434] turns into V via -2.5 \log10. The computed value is 0.01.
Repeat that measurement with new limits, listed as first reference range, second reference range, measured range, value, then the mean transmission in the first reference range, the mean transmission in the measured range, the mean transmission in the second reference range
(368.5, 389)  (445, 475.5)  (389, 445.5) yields 0.00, 2.52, 2.55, 2.61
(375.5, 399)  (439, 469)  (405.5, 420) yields 0.00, 2.52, 2.55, 2.61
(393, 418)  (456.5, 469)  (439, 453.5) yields -0.02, 2.54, 2.62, 2.6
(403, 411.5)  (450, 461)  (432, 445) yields 0.00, 2.55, 2.59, 2.62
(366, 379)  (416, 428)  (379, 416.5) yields 0.01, 2.51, 2.53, 2.57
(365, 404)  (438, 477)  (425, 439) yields 0.00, 2.52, 2.57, 2.6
